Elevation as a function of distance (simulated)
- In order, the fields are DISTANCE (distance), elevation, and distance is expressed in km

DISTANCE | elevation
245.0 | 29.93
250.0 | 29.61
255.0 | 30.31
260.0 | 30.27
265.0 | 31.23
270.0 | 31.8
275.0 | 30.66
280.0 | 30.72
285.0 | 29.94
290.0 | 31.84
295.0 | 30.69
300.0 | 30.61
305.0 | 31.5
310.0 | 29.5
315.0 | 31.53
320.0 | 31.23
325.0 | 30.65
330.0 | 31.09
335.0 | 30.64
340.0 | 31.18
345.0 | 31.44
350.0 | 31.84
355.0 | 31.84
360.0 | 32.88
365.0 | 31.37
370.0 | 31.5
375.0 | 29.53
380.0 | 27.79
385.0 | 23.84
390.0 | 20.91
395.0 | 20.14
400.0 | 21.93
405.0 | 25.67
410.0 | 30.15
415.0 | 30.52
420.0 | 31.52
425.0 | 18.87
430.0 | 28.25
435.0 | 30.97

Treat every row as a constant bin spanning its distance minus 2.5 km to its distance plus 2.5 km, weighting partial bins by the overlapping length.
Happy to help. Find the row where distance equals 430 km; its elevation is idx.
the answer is 28.25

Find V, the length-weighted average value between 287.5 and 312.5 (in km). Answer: 30.8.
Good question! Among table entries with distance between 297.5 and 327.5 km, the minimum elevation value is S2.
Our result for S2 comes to 29.5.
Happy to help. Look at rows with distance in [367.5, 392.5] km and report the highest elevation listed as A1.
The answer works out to 31.5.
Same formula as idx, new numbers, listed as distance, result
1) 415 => 30.52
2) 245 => 29.93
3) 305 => 31.5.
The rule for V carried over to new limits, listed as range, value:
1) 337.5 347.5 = 31.3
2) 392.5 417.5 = 25.7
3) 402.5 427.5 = 27.3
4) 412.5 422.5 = 31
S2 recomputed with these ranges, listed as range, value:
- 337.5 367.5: 31.18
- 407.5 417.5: 30.15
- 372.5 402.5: 20.14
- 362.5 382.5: 27.79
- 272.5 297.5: 29.94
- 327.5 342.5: 30.64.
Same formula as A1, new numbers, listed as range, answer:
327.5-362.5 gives 32.88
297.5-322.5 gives 31.53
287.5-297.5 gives 31.84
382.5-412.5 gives 30.15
